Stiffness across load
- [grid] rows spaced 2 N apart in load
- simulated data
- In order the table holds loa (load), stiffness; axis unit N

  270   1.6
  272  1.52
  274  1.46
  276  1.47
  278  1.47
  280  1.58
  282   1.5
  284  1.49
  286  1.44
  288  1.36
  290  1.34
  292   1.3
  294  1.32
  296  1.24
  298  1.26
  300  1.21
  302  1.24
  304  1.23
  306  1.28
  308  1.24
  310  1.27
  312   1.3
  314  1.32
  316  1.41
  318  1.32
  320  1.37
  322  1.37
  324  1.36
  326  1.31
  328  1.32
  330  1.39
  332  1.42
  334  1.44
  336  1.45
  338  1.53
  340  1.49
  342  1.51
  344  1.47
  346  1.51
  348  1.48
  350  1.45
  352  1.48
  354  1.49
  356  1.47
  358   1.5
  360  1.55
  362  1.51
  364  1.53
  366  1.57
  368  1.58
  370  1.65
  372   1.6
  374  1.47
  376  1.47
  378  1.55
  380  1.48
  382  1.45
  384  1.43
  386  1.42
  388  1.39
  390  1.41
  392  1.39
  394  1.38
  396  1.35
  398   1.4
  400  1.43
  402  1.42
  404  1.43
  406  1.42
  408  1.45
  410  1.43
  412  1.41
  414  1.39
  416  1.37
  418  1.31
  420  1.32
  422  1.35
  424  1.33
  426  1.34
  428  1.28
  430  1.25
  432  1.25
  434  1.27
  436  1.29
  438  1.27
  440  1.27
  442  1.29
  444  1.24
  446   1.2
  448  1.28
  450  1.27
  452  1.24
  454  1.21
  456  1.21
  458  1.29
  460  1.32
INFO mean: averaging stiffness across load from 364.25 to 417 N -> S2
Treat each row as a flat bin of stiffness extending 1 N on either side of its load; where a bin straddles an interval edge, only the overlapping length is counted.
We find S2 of 1.45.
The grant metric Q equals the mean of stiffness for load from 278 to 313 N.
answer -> 1.33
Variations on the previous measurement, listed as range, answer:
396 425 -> 1.39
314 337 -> 1.38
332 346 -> 1.48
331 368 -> 1.49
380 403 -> 1.41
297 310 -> 1.25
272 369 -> 1.41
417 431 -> 1.31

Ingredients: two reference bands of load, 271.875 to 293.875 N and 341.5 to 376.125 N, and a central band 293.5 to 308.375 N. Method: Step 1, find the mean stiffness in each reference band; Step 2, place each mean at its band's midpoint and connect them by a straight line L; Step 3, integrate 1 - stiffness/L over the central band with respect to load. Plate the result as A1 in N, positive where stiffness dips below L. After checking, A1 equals 2.1 N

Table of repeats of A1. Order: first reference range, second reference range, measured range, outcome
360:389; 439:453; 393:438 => 0.3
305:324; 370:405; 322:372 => -3.6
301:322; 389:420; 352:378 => -3.4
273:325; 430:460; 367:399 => -4.1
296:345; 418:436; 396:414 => -1.5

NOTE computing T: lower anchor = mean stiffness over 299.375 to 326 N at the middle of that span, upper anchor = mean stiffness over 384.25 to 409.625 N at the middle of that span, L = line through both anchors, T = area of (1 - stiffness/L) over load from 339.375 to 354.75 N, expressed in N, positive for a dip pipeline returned -1.6 N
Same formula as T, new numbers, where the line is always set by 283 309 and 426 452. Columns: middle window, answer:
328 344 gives -2.0 N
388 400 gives -1.1 N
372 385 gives -2.1 N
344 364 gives -3.2 N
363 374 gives -2.5 N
